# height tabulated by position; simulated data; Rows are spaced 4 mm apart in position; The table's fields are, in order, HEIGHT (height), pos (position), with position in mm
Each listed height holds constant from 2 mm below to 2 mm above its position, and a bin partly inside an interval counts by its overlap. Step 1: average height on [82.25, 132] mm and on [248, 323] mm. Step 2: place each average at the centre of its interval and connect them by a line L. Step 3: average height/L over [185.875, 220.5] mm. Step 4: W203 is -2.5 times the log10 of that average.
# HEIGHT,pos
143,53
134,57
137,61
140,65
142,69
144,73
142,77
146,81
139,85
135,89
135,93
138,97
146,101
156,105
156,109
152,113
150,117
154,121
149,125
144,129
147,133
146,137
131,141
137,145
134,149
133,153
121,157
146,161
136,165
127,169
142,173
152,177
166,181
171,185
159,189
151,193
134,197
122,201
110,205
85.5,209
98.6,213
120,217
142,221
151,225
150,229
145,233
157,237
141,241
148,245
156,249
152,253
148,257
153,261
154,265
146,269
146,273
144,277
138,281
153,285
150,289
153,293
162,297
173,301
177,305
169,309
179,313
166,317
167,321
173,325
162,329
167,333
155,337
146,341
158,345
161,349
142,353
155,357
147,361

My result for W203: 0.21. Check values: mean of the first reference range 146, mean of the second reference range 157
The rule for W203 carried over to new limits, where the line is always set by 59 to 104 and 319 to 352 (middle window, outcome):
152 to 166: 0.10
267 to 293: 0.07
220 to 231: 0.03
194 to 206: 0.19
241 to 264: 0.02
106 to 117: -0.08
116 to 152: 0.01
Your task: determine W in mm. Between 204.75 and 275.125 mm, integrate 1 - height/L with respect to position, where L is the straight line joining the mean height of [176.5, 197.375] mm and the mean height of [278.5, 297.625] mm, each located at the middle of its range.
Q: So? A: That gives 6.3 mm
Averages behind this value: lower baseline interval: 157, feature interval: 140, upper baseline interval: 150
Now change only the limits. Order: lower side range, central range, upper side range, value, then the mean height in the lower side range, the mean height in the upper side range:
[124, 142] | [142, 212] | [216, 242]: 3.9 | 144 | 145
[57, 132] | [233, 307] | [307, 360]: 2.0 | 144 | 161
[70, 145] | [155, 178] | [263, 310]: 1.8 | 145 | 155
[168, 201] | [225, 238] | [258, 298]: -0.1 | 149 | 150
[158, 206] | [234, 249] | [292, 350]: 0.3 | 143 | 165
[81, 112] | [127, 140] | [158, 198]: 0.1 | 144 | 148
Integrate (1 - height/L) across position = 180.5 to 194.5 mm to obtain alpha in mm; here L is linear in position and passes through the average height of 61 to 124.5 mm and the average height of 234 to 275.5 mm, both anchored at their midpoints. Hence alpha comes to -1.3 mm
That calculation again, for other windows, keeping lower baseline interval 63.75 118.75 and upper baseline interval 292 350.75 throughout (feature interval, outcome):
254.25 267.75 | 0.68 mm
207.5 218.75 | 3.88 mm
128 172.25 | 3.85 mm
